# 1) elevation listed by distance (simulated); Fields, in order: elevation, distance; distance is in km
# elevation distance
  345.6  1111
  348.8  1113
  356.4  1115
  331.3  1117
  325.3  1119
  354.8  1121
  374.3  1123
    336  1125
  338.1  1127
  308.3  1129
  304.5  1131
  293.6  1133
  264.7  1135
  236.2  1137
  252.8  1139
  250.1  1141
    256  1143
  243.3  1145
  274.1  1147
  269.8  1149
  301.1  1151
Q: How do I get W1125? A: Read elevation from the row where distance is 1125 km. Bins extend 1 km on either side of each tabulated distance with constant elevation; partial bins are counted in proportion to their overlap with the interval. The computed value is 336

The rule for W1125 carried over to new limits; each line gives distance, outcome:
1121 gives 354.8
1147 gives 274.1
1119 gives 325.3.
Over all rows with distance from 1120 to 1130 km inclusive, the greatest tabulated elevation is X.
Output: 374.3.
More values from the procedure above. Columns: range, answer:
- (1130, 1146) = 304.5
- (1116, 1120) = 331.3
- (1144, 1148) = 274.1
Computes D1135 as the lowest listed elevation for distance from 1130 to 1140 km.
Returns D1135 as 236.2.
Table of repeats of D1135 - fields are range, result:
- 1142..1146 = 243.3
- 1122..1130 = 308.3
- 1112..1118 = 331.3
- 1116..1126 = 325.3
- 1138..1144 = 250.1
